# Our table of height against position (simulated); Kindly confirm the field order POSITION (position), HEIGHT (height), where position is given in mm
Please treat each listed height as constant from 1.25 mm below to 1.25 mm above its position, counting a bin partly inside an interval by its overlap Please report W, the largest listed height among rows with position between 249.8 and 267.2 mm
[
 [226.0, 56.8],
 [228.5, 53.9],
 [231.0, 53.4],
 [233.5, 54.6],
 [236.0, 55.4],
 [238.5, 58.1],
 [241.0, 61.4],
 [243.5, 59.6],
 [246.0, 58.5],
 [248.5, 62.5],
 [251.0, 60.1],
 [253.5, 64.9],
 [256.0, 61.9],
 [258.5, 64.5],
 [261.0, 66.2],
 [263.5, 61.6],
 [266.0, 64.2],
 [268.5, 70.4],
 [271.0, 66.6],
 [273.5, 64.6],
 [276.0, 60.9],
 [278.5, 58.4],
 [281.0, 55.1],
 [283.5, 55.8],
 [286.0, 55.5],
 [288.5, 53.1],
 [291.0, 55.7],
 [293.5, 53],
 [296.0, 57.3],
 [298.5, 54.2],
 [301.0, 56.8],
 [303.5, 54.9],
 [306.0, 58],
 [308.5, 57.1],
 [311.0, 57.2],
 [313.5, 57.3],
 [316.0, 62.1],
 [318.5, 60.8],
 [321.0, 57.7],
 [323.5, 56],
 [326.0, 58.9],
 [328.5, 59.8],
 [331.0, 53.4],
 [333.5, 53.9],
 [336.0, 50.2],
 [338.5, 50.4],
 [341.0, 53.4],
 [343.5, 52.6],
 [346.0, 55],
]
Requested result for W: 66.2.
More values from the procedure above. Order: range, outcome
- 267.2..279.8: 70.4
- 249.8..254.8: 64.9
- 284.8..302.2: 57.3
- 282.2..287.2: 55.8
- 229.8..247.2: 61.4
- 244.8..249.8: 62.5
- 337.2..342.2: 53.4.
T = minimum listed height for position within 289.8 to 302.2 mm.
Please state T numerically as 53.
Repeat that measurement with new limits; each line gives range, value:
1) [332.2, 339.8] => 50.2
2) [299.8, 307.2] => 54.9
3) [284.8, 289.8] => 53.1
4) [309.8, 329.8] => 56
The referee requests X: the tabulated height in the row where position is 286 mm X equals 55.5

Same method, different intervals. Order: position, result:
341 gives 53.4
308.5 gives 57.1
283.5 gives 55.8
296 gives 57.3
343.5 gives 52.6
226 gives 56.8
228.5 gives 53.9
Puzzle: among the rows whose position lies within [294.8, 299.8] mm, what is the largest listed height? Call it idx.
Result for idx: 57.3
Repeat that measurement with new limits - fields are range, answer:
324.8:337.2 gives 59.8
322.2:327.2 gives 58.9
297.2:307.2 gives 58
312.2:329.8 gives 62.1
